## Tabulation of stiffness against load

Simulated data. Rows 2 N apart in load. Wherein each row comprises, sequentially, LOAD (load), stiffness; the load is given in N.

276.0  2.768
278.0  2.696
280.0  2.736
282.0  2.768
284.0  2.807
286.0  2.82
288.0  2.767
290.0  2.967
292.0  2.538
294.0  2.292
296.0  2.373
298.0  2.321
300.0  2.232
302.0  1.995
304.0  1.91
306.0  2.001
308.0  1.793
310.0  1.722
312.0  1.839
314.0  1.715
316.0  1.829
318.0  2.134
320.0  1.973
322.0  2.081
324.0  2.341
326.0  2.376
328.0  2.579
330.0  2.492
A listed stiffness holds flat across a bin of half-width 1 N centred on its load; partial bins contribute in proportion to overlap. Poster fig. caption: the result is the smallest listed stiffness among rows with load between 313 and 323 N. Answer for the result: 1.715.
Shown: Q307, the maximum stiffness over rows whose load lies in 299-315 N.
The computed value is 2.232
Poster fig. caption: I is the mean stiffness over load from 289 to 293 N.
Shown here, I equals 2.75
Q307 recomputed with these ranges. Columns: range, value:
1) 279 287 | 2.82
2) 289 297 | 2.967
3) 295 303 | 2.373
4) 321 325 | 2.341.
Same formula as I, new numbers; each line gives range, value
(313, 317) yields 1.77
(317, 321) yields 2.05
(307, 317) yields 1.78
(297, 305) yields 2.11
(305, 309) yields 1.9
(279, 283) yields 2.75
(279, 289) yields 2.78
